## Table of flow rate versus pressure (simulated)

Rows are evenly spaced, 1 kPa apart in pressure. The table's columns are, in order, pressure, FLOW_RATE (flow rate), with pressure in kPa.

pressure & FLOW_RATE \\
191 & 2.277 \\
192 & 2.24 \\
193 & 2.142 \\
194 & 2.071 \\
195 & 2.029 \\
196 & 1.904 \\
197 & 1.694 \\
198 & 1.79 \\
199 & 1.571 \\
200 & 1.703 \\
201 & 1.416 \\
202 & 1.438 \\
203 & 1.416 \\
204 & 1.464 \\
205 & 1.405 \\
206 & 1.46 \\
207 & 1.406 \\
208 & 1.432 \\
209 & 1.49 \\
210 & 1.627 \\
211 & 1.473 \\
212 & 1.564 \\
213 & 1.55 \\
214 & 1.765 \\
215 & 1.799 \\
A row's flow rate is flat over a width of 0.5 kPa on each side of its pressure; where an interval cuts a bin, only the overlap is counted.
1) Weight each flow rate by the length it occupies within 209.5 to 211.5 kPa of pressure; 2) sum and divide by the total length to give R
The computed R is 1.55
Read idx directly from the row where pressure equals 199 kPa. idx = 1.571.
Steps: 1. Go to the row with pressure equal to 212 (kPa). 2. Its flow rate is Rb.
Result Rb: 1.564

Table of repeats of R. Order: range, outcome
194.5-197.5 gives 1.88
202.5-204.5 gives 1.44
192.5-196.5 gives 2.04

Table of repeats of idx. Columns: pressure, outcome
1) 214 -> 1.765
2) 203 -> 1.416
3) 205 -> 1.405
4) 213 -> 1.55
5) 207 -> 1.406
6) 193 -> 2.142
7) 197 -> 1.694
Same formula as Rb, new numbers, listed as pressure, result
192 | 2.24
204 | 1.464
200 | 1.703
